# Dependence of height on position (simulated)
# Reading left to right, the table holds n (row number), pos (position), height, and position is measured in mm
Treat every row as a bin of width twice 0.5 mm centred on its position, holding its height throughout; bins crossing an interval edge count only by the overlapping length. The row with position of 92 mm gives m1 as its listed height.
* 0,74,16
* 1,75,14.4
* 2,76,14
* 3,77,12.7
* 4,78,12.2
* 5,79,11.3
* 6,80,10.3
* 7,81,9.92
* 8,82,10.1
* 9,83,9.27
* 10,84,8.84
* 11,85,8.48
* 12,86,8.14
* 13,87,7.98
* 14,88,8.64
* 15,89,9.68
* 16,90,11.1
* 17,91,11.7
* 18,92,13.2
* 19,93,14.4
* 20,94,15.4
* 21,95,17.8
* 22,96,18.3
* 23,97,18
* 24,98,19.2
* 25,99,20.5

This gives 13.2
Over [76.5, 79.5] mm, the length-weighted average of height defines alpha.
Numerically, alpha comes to 12.1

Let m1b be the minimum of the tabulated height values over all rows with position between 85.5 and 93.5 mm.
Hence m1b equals 7.98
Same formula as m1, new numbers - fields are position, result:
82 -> 10.1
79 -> 11.3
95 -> 17.8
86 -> 8.14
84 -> 8.84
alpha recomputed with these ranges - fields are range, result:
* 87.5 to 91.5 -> 10.3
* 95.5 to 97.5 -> 18.1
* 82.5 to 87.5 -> 8.54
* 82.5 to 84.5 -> 9.05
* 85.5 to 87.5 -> 8.06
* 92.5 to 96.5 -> 16.5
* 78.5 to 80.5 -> 10.8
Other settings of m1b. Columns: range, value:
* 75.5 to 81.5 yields 9.92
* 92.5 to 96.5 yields 14.4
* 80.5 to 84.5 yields 8.84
